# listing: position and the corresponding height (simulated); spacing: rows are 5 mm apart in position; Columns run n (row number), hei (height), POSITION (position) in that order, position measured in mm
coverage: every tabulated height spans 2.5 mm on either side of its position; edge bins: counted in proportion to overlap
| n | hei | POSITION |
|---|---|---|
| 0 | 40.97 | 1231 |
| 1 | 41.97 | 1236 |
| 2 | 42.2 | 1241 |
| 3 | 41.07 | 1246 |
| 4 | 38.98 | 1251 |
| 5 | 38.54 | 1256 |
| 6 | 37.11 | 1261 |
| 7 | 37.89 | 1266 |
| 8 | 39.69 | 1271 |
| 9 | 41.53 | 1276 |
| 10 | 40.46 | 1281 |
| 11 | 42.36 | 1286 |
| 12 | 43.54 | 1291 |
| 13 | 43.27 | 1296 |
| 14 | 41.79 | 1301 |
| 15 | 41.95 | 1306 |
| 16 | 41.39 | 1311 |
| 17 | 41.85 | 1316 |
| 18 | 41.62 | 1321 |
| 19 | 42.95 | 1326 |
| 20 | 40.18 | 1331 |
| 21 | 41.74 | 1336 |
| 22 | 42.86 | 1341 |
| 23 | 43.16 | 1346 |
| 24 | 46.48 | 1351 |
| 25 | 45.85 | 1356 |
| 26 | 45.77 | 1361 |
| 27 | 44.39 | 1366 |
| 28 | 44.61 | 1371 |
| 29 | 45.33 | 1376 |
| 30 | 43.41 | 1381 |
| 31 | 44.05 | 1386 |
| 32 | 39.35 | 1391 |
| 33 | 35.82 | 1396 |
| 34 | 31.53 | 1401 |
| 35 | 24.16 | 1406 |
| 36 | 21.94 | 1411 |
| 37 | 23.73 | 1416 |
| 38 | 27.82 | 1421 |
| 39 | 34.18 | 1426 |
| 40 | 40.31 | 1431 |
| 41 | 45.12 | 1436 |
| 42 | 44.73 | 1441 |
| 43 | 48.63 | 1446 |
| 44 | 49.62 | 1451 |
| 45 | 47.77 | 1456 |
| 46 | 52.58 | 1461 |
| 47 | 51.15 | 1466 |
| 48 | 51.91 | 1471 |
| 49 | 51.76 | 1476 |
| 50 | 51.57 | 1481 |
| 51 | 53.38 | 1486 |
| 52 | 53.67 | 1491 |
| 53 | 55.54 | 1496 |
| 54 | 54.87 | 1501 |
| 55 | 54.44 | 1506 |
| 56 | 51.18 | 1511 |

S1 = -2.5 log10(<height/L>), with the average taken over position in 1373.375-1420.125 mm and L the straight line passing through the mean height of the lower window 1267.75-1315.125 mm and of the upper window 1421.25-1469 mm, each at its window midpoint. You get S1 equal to 0.28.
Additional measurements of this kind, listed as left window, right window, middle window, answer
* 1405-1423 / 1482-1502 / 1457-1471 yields -0.18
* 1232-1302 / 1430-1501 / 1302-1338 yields 0.04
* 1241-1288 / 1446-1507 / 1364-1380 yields 0.03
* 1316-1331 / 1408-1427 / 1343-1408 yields -0.23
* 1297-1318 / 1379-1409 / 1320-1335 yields -0.03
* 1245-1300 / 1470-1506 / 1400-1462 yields 0.31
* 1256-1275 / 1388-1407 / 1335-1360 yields -0.24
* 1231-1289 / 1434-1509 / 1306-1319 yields 0.03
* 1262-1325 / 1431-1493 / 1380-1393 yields 0.09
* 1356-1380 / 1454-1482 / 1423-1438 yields 0.24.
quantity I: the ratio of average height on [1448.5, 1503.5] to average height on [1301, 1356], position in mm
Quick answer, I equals 1.2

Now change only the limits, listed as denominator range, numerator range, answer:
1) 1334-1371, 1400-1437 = 0.69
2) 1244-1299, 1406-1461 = 0.95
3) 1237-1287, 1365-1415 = 0.92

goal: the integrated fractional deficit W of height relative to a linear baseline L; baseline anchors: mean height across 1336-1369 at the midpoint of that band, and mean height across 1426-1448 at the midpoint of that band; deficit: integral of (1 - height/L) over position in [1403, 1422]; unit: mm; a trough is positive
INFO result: 8.4 mm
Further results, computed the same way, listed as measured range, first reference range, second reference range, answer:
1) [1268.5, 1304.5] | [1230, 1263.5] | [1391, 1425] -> -4.4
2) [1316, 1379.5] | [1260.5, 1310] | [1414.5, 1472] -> -2.6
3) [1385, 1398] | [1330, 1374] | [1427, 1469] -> 1.7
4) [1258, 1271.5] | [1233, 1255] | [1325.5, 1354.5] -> 1.1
